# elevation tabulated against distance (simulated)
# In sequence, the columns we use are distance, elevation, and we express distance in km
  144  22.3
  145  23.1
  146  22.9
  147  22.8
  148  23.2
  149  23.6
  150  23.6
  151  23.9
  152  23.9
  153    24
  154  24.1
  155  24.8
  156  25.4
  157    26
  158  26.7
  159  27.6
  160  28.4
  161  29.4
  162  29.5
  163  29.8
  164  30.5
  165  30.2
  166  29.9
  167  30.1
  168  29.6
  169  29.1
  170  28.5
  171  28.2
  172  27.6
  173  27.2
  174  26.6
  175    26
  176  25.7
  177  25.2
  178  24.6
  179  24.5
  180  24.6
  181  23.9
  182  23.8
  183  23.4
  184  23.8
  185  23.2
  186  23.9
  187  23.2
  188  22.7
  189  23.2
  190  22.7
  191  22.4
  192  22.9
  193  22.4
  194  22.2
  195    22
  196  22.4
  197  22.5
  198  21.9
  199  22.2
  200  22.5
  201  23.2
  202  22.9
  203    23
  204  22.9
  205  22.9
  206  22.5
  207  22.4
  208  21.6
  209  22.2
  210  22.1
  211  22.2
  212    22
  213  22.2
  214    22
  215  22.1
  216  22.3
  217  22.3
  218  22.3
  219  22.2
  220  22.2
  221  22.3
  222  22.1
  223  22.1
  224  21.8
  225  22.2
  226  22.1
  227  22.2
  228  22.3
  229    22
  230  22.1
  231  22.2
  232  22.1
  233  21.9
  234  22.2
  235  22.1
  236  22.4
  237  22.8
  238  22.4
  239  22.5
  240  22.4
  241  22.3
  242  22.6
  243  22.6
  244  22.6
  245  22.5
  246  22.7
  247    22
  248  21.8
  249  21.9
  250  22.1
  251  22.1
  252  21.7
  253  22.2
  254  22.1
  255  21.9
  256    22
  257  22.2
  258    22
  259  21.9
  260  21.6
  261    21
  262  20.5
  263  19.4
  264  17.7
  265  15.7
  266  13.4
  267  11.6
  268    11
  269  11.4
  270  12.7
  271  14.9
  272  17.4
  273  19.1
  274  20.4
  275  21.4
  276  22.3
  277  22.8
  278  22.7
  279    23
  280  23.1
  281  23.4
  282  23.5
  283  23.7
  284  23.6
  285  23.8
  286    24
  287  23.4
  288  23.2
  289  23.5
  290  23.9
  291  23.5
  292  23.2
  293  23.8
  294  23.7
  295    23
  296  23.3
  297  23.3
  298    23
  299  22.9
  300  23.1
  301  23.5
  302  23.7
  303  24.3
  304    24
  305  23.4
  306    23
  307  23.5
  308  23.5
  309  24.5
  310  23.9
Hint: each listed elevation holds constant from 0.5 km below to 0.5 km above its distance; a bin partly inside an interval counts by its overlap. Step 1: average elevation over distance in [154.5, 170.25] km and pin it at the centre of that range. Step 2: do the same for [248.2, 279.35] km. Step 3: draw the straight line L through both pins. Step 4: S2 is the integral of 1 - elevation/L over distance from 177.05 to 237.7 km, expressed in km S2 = 4.4 km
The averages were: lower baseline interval 28.5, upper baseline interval 19.4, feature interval 22.6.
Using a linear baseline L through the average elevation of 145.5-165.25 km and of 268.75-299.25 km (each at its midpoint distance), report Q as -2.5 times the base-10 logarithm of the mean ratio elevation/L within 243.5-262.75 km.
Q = 0.05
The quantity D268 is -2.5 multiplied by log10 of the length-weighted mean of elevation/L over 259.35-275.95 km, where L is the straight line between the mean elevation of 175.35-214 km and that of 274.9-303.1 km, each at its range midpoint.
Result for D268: 0.34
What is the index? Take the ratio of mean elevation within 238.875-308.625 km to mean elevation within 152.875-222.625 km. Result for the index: 0.88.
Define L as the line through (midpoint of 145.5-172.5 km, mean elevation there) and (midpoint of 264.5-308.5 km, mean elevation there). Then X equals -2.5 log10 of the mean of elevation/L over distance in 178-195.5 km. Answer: 0.10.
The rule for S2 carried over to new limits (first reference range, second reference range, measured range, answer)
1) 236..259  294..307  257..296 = 3.9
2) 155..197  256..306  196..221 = 2.0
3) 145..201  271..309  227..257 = 2.0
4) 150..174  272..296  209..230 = 2.6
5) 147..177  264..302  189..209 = 2.0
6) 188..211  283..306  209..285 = 6.0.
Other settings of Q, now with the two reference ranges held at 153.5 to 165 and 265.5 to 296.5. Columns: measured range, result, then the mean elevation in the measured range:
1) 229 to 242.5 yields 0.05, 22.3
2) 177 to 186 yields 0.10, 24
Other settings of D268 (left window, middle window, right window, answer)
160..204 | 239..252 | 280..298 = 0.089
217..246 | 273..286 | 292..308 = 0.018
